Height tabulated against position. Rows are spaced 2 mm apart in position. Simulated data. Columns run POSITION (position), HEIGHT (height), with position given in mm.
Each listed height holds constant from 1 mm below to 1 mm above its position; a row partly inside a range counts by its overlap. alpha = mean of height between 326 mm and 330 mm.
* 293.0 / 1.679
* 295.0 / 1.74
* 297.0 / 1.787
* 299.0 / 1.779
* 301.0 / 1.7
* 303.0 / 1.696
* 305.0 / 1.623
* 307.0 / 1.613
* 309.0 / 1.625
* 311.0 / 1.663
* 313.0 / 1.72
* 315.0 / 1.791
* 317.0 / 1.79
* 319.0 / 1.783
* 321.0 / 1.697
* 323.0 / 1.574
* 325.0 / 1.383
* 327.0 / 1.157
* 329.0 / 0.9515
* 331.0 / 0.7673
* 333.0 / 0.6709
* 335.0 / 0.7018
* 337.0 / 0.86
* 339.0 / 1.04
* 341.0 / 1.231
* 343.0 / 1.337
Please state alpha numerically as 1.05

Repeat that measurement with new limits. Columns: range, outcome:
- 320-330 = 1.35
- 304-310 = 1.62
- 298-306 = 1.7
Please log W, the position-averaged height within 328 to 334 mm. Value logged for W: 0.797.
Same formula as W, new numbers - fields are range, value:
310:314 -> 1.69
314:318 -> 1.79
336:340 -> 0.95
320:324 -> 1.64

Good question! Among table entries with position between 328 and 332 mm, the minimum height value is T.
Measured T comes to 0.7673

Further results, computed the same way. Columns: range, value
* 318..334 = 0.6709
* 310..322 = 1.663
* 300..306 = 1.623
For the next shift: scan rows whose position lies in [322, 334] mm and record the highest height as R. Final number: 1.574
